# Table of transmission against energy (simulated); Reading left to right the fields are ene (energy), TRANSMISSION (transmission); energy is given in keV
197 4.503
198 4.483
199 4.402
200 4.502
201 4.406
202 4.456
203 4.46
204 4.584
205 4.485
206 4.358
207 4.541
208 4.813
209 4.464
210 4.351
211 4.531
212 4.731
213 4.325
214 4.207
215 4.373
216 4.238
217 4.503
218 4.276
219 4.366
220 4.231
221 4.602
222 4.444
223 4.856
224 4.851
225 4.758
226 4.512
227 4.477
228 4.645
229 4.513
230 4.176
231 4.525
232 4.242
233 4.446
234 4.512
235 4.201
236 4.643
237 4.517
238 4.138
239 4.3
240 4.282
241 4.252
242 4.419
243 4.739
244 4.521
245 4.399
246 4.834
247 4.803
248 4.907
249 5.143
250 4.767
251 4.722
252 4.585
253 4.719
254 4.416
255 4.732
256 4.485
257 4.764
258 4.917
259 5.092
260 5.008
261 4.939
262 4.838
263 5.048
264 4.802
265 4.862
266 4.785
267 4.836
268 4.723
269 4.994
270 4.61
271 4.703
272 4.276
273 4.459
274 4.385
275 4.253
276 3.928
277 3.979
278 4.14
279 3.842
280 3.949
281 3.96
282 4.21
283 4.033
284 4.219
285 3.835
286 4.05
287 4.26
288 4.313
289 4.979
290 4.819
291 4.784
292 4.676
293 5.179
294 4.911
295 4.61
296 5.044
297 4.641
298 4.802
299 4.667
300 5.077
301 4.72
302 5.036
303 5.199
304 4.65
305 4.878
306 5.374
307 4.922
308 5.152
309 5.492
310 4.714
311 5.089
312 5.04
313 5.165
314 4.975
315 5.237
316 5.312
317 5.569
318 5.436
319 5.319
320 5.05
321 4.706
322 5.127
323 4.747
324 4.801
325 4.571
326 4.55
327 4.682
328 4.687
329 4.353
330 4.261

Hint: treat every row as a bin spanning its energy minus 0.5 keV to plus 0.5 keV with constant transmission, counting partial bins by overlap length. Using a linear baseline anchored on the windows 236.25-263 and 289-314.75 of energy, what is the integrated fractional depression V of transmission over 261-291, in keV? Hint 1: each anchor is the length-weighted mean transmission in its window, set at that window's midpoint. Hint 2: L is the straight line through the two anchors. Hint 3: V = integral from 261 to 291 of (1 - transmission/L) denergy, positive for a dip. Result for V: 2.3 keV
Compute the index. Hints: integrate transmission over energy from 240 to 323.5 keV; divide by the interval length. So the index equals 4.73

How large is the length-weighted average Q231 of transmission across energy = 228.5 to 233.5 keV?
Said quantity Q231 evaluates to 4.38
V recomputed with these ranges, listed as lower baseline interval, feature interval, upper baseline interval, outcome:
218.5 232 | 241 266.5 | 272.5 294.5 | -1.9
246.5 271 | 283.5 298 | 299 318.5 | 1.1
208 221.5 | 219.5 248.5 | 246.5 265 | 0.6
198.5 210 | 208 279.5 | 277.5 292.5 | -2.7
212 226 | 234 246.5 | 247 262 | 0.6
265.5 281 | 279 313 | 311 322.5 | 0.7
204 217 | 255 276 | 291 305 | 0.0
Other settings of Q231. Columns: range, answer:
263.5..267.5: 4.82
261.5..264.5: 4.9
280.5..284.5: 4.11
